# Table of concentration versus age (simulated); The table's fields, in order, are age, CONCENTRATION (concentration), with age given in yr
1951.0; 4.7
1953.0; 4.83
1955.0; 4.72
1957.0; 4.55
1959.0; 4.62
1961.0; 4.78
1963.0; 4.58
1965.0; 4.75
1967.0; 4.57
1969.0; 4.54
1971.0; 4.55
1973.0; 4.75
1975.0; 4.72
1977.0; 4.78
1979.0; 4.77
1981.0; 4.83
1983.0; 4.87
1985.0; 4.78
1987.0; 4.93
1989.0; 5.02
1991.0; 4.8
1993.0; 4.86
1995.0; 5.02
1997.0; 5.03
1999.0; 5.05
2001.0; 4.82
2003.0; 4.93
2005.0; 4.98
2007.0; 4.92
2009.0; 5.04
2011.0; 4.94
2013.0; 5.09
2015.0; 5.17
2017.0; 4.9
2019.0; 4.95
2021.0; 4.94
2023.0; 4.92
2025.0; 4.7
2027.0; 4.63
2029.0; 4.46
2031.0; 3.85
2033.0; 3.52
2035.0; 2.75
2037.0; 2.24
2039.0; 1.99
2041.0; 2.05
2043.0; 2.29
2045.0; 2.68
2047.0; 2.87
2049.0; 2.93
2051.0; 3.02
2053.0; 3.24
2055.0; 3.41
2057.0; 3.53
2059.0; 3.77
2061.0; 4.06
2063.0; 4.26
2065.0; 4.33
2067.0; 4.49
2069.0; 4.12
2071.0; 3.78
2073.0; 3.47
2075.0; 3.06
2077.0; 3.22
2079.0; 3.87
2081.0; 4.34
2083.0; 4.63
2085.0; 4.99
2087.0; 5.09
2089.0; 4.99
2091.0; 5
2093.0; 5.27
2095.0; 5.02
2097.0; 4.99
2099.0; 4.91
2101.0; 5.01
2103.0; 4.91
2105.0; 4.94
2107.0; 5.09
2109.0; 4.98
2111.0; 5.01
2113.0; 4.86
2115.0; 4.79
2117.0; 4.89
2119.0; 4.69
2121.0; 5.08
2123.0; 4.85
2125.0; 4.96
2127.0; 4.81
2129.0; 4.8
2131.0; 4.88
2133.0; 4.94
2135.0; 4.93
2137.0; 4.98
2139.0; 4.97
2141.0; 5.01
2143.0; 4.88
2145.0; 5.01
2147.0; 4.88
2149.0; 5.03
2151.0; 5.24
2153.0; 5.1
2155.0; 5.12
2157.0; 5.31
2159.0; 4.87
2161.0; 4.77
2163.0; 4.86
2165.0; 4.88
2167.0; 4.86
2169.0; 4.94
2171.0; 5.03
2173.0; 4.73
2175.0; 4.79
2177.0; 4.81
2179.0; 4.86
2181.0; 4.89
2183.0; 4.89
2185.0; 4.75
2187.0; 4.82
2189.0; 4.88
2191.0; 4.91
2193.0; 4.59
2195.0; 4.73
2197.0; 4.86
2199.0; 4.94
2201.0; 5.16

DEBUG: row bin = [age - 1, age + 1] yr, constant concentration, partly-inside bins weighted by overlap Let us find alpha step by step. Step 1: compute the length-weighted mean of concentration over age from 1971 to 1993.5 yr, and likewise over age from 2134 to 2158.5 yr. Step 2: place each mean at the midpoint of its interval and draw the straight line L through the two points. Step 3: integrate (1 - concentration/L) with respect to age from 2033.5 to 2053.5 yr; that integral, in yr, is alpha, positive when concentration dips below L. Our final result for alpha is 9.3 yr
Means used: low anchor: 4.82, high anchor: 5.03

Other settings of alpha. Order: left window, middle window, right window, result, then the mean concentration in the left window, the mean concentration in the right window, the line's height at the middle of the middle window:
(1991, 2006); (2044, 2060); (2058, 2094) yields 4.6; 4.95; 4.26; 4.47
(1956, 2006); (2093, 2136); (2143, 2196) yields -0.5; 4.8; 4.91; 4.87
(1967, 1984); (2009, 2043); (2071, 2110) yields 4.5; 4.72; 4.6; 4.66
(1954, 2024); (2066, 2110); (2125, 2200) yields 2.9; 4.84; 4.91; 4.88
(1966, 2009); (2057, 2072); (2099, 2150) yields 2.5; 4.84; 4.93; 4.89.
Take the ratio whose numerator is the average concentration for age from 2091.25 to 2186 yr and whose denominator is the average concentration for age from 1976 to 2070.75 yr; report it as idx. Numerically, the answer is 1.18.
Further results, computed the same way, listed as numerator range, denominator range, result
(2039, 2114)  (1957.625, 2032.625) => 0.85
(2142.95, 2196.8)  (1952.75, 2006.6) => 1.02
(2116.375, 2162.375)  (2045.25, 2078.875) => 1.38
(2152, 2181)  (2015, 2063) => 1.37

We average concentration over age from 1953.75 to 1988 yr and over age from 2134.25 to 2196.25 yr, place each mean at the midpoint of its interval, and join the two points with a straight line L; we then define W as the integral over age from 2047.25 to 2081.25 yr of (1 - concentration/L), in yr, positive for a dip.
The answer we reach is 8.1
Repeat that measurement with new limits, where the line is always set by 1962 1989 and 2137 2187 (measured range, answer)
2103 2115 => -0.2 yr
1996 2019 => -1.0 yr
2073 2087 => 2.3 yr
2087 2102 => -0.5 yr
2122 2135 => 0.1 yr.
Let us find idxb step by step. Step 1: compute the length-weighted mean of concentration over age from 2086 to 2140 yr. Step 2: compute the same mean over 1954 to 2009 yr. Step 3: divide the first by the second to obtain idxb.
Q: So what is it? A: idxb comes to 1.03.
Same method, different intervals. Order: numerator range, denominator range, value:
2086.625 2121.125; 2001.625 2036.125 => 1.07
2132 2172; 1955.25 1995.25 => 1.05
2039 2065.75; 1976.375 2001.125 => 0.66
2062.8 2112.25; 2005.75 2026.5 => 0.92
